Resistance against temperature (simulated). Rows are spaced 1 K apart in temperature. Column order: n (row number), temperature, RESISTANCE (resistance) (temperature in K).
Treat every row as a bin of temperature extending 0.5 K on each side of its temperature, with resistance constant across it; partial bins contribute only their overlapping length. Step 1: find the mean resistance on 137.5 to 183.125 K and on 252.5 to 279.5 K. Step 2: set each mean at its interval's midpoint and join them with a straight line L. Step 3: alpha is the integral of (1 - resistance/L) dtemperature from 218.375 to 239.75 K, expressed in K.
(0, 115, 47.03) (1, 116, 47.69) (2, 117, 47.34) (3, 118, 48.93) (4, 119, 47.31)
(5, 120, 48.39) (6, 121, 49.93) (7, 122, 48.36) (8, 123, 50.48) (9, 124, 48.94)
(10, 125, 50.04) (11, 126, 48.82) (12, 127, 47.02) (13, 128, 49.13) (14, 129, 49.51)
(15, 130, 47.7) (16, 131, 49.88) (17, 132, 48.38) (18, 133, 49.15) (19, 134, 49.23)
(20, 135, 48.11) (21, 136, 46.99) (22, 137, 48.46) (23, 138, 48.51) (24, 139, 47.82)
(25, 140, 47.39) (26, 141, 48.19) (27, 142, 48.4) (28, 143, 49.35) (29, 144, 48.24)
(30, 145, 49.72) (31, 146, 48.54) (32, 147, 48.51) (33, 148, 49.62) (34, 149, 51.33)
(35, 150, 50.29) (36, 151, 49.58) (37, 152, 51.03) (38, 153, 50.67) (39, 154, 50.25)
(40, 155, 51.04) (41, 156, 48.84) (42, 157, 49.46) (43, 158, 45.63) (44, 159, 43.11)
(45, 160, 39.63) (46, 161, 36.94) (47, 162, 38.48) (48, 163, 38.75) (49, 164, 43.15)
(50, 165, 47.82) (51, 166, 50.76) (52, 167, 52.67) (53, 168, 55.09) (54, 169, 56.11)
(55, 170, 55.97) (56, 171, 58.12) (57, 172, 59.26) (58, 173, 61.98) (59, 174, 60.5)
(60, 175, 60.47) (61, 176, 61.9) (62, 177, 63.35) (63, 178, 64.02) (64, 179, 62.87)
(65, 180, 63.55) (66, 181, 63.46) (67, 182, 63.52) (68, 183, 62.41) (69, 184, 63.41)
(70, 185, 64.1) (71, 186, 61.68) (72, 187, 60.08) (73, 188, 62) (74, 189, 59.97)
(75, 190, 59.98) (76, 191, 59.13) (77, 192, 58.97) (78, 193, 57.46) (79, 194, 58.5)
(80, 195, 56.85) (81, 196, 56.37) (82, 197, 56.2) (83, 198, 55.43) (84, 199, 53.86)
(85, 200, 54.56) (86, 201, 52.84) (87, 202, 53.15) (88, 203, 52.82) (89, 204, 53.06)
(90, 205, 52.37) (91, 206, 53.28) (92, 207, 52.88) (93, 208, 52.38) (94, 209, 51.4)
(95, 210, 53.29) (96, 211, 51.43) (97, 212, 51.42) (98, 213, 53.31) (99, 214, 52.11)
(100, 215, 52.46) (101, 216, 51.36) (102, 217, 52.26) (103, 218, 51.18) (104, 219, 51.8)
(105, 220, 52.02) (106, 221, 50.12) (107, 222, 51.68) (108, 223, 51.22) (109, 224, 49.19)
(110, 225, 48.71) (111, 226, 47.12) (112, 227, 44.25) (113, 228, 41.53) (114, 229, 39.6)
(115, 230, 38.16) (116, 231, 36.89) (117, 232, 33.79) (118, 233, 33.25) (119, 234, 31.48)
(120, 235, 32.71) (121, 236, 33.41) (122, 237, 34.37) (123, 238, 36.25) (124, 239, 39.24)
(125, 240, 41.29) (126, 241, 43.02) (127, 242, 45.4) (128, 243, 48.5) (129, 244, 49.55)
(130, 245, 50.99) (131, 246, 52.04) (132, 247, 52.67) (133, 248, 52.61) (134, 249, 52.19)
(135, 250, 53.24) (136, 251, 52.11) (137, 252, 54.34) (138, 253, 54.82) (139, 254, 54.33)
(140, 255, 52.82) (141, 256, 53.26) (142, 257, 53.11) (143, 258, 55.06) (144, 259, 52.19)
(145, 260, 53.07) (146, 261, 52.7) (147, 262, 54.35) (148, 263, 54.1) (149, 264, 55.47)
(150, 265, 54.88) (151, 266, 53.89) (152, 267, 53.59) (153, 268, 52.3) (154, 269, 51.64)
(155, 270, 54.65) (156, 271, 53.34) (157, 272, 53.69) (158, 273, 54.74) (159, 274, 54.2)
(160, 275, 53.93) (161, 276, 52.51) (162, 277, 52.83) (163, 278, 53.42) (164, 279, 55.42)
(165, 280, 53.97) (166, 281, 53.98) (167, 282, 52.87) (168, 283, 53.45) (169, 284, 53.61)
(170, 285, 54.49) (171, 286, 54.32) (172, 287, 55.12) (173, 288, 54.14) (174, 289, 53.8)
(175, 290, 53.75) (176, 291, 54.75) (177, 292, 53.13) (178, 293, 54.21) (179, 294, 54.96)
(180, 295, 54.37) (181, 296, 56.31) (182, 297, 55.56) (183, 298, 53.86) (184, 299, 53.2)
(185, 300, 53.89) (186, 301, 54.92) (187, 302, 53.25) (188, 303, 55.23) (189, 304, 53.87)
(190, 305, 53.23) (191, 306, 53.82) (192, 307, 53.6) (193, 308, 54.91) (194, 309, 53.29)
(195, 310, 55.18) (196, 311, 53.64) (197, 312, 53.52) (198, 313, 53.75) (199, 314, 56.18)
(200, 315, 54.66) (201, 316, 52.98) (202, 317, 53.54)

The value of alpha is 4.5 K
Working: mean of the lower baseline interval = 52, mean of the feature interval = 41.8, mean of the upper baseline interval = 53.7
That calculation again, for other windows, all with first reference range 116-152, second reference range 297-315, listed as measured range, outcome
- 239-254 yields 0.67 K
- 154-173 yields 0.36 K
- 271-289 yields -0.19 K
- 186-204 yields -2.23 K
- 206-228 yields 0.22 K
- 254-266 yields -0.24 K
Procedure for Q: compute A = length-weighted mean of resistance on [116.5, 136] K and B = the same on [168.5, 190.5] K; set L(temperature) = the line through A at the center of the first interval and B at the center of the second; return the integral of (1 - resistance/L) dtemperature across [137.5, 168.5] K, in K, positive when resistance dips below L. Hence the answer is 4.07 K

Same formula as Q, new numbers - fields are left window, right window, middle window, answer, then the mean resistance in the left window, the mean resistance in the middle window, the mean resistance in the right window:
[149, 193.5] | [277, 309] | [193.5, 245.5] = 6.40 K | 54.9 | 47.9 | 54.1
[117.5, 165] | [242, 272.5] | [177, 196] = -4.33 K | 47.8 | 61.1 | 52.9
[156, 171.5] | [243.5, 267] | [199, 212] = -0.69 K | 47.5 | 52.8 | 53.2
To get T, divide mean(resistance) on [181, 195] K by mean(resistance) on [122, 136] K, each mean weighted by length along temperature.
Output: 1.2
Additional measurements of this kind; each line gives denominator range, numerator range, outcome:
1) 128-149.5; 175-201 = 1.23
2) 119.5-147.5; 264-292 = 1.11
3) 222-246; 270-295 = 1.29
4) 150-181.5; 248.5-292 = 1.02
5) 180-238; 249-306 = 1.05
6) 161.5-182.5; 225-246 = 0.72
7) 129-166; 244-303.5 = 1.13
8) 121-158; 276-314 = 1.10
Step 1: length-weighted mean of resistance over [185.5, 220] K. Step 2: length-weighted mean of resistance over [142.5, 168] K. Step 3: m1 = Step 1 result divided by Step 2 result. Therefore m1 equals 1.2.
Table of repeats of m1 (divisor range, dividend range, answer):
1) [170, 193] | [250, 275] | 0.87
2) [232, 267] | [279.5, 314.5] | 1.12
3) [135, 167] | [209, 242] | 0.95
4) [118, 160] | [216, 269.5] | 0.98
